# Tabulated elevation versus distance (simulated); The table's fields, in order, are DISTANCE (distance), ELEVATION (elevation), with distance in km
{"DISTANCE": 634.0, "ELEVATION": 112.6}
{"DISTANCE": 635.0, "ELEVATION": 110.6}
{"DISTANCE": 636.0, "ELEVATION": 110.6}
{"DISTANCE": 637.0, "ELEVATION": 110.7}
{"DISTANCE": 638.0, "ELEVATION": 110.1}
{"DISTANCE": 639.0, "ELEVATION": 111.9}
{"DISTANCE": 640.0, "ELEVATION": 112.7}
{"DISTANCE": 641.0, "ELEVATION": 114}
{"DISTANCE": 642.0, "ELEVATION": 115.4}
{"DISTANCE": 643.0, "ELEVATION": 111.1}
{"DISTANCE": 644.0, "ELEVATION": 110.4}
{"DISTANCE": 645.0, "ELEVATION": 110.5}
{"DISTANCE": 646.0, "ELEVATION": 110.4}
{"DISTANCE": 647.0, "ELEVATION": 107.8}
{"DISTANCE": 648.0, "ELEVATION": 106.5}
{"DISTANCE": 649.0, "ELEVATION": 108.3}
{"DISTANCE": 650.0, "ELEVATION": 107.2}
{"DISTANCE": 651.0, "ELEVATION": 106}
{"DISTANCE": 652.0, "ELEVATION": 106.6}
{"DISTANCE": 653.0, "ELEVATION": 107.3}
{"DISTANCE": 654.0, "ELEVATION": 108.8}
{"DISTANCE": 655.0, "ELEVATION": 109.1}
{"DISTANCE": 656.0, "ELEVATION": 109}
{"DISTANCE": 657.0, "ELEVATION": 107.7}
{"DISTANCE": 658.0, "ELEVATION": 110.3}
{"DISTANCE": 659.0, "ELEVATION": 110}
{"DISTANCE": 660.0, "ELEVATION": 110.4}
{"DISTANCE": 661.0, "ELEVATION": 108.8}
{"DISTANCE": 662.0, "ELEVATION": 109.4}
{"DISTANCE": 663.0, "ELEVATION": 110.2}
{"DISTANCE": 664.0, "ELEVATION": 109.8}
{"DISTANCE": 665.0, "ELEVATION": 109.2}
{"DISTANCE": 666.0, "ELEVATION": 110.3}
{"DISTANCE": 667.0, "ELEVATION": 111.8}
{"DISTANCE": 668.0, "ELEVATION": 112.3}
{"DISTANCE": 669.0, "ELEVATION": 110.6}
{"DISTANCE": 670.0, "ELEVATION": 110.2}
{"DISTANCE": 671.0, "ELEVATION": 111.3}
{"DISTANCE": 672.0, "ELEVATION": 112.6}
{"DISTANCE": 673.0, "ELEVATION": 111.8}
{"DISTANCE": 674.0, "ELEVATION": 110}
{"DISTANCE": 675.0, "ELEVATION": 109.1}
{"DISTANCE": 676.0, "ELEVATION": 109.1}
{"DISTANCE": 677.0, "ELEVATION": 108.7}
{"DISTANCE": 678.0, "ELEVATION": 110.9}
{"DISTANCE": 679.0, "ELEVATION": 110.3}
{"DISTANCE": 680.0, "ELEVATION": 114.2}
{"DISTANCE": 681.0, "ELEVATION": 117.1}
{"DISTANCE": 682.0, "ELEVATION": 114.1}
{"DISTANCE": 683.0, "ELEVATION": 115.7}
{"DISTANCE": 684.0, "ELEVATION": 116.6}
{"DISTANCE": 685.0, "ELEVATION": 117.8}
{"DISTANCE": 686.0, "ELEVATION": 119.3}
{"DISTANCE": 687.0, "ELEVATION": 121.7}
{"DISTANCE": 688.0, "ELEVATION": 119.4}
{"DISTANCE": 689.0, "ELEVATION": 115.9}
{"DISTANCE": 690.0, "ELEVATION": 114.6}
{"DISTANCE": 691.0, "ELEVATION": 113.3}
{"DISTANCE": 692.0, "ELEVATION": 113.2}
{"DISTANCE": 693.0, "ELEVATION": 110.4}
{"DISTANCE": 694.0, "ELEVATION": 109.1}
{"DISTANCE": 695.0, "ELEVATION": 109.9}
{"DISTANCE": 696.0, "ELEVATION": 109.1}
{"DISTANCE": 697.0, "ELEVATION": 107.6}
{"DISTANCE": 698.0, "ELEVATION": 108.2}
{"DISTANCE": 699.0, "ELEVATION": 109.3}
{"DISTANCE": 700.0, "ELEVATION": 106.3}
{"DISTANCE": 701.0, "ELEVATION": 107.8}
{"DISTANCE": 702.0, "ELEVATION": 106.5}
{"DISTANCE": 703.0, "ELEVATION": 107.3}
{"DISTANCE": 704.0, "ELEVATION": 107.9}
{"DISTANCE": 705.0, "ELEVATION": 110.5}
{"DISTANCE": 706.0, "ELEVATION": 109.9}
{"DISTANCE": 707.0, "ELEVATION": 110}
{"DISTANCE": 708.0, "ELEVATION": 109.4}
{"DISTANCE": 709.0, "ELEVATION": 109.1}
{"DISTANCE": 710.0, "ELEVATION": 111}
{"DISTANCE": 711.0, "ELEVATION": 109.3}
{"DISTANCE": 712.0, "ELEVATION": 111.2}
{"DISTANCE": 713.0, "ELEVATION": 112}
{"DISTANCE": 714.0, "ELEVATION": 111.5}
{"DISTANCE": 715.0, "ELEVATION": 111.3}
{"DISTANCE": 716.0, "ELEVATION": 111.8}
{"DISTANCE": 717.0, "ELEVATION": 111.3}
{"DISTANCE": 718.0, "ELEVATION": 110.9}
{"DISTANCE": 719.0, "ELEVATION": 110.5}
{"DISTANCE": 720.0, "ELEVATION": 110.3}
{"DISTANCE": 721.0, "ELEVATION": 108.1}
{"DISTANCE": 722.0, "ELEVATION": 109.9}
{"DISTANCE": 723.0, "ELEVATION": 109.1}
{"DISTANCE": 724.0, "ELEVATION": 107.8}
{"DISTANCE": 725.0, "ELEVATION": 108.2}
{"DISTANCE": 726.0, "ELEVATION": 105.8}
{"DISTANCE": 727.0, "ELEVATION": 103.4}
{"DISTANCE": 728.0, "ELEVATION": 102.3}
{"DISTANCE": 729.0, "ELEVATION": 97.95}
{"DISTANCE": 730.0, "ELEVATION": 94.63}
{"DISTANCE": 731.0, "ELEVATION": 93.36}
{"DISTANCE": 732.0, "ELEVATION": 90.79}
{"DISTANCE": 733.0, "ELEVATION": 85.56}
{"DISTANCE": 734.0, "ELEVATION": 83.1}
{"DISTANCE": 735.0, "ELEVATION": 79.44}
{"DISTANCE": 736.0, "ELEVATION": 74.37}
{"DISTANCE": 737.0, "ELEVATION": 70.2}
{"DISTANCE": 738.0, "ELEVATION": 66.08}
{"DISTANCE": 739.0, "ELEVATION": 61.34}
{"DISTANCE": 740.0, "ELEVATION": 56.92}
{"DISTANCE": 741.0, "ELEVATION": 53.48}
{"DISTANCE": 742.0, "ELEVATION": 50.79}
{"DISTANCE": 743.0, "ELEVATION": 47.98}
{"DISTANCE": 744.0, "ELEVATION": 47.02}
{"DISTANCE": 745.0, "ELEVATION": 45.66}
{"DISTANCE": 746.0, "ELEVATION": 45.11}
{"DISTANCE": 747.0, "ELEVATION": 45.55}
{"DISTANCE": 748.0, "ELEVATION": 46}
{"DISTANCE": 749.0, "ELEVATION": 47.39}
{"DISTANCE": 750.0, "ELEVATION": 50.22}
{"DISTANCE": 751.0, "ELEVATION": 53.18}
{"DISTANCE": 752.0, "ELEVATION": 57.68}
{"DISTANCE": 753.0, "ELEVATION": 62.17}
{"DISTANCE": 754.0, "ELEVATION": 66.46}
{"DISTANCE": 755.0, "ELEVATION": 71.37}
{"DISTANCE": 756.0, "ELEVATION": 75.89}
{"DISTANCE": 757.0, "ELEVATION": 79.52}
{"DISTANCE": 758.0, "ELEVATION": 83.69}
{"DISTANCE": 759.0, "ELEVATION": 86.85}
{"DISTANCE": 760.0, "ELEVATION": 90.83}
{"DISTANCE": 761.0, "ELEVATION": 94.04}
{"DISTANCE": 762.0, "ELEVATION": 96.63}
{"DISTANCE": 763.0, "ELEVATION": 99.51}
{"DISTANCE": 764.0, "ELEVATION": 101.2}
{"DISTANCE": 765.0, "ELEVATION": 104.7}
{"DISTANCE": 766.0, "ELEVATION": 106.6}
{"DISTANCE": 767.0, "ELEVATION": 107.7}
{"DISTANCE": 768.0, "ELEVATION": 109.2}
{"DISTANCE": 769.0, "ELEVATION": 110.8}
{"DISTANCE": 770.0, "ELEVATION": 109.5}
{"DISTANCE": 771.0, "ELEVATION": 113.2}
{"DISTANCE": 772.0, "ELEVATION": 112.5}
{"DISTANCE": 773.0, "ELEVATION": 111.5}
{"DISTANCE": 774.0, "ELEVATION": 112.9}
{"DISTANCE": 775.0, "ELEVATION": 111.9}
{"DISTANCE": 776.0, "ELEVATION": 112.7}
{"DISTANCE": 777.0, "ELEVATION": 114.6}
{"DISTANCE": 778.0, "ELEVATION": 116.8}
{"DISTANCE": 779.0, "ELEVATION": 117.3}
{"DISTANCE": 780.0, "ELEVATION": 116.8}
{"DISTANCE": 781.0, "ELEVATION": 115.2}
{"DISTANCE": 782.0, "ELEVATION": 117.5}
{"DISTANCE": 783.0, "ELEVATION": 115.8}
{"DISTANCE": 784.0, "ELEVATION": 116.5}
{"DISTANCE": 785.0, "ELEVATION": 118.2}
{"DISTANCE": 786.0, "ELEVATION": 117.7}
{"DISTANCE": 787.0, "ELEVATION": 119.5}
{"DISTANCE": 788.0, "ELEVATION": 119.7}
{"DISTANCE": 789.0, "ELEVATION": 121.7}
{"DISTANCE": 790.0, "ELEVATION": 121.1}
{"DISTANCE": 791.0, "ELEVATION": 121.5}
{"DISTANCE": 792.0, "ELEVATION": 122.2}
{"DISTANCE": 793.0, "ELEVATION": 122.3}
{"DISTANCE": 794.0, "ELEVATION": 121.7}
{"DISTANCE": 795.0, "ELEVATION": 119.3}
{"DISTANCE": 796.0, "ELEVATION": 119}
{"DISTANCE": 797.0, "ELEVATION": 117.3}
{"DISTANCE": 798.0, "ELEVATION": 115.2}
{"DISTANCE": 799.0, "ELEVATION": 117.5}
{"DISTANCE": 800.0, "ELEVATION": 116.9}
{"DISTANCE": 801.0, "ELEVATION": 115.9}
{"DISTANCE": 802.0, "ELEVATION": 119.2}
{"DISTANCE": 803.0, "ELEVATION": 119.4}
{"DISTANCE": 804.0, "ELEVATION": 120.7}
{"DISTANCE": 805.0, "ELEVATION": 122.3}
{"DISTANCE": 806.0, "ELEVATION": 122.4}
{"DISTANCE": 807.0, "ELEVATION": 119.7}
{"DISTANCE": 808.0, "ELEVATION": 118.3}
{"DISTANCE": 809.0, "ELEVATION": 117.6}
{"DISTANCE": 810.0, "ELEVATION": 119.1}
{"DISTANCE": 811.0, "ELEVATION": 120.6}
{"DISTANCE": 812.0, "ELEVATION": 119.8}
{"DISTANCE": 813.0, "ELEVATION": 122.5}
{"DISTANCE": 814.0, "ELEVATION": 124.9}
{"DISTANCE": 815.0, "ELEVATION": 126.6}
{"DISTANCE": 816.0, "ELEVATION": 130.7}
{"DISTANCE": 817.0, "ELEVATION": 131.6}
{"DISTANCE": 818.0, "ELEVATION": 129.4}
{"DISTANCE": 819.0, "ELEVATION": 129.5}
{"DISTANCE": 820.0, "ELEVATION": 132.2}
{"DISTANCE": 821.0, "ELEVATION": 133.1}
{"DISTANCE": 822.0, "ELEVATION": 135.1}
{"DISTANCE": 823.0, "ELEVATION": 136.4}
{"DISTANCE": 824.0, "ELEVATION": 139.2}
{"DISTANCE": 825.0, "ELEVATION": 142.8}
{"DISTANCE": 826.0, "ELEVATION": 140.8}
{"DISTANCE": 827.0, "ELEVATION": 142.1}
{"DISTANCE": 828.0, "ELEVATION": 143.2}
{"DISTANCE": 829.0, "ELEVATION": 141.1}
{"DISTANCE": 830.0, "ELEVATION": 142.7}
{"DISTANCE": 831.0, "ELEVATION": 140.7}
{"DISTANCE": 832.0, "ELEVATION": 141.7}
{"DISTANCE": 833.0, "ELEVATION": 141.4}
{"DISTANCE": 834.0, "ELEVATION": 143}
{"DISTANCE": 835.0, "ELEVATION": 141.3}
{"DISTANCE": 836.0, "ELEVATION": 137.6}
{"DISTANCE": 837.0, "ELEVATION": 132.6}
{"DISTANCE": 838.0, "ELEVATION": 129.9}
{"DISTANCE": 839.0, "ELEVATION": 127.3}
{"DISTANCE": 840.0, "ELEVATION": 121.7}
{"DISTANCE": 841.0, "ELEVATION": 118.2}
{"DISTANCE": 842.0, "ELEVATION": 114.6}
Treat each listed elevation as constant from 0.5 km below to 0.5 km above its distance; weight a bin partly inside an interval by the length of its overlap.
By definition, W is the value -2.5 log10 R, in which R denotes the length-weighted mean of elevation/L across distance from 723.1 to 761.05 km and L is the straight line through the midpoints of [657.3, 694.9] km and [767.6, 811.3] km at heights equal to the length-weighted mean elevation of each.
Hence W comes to 0.490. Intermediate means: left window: 112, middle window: 73.3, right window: 117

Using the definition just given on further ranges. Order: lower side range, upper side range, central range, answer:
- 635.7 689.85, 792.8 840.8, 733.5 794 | 0.33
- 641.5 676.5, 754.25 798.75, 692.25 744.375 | 0.12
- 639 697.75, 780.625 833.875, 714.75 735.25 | 0.15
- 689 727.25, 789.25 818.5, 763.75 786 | 0.05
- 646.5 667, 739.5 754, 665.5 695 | -0.21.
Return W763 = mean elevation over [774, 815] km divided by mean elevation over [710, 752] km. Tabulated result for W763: 1.41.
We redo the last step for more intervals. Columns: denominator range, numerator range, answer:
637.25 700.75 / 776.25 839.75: 1.13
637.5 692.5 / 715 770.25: 0.75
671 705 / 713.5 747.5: 0.77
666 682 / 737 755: 0.49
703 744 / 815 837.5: 1.44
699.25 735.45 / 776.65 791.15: 1.12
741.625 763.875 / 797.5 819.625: 1.84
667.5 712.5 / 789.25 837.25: 1.15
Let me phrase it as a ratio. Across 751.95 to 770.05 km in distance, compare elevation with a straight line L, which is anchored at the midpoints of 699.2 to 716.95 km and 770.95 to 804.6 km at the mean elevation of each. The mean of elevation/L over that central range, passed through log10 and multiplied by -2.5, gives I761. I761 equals 0.26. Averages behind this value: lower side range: 110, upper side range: 117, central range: 90.6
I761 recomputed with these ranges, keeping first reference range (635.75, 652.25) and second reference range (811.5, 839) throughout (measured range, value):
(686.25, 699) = 0.04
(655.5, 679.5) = 0.03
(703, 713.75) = 0.09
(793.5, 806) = 0.11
